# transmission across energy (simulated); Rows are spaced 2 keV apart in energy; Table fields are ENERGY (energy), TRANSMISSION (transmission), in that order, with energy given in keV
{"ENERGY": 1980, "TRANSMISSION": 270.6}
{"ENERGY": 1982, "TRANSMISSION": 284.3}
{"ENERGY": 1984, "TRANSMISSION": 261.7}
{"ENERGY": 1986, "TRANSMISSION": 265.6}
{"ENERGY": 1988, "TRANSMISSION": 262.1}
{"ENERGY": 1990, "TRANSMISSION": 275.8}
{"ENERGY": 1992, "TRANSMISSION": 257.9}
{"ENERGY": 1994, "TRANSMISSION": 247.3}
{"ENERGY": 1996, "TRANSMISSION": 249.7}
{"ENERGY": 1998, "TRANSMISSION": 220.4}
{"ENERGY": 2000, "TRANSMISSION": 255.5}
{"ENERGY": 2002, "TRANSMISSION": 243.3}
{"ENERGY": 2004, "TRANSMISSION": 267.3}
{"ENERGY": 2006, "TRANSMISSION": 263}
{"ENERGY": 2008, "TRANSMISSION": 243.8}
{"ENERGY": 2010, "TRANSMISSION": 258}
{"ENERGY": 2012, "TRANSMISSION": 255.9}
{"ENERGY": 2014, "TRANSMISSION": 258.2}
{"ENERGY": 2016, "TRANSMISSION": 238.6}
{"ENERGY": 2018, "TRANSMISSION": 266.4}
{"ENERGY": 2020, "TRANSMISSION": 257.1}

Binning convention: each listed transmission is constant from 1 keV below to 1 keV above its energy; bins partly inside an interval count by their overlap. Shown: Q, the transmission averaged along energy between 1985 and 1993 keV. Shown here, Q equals 265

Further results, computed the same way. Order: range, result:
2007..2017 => 251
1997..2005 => 247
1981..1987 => 271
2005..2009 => 253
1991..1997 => 252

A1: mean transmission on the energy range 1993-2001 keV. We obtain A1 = 243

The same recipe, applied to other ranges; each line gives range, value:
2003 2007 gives 265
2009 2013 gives 257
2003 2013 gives 258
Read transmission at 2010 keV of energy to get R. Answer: 258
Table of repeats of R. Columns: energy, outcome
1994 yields 247.3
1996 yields 249.7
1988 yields 262.1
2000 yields 255.5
